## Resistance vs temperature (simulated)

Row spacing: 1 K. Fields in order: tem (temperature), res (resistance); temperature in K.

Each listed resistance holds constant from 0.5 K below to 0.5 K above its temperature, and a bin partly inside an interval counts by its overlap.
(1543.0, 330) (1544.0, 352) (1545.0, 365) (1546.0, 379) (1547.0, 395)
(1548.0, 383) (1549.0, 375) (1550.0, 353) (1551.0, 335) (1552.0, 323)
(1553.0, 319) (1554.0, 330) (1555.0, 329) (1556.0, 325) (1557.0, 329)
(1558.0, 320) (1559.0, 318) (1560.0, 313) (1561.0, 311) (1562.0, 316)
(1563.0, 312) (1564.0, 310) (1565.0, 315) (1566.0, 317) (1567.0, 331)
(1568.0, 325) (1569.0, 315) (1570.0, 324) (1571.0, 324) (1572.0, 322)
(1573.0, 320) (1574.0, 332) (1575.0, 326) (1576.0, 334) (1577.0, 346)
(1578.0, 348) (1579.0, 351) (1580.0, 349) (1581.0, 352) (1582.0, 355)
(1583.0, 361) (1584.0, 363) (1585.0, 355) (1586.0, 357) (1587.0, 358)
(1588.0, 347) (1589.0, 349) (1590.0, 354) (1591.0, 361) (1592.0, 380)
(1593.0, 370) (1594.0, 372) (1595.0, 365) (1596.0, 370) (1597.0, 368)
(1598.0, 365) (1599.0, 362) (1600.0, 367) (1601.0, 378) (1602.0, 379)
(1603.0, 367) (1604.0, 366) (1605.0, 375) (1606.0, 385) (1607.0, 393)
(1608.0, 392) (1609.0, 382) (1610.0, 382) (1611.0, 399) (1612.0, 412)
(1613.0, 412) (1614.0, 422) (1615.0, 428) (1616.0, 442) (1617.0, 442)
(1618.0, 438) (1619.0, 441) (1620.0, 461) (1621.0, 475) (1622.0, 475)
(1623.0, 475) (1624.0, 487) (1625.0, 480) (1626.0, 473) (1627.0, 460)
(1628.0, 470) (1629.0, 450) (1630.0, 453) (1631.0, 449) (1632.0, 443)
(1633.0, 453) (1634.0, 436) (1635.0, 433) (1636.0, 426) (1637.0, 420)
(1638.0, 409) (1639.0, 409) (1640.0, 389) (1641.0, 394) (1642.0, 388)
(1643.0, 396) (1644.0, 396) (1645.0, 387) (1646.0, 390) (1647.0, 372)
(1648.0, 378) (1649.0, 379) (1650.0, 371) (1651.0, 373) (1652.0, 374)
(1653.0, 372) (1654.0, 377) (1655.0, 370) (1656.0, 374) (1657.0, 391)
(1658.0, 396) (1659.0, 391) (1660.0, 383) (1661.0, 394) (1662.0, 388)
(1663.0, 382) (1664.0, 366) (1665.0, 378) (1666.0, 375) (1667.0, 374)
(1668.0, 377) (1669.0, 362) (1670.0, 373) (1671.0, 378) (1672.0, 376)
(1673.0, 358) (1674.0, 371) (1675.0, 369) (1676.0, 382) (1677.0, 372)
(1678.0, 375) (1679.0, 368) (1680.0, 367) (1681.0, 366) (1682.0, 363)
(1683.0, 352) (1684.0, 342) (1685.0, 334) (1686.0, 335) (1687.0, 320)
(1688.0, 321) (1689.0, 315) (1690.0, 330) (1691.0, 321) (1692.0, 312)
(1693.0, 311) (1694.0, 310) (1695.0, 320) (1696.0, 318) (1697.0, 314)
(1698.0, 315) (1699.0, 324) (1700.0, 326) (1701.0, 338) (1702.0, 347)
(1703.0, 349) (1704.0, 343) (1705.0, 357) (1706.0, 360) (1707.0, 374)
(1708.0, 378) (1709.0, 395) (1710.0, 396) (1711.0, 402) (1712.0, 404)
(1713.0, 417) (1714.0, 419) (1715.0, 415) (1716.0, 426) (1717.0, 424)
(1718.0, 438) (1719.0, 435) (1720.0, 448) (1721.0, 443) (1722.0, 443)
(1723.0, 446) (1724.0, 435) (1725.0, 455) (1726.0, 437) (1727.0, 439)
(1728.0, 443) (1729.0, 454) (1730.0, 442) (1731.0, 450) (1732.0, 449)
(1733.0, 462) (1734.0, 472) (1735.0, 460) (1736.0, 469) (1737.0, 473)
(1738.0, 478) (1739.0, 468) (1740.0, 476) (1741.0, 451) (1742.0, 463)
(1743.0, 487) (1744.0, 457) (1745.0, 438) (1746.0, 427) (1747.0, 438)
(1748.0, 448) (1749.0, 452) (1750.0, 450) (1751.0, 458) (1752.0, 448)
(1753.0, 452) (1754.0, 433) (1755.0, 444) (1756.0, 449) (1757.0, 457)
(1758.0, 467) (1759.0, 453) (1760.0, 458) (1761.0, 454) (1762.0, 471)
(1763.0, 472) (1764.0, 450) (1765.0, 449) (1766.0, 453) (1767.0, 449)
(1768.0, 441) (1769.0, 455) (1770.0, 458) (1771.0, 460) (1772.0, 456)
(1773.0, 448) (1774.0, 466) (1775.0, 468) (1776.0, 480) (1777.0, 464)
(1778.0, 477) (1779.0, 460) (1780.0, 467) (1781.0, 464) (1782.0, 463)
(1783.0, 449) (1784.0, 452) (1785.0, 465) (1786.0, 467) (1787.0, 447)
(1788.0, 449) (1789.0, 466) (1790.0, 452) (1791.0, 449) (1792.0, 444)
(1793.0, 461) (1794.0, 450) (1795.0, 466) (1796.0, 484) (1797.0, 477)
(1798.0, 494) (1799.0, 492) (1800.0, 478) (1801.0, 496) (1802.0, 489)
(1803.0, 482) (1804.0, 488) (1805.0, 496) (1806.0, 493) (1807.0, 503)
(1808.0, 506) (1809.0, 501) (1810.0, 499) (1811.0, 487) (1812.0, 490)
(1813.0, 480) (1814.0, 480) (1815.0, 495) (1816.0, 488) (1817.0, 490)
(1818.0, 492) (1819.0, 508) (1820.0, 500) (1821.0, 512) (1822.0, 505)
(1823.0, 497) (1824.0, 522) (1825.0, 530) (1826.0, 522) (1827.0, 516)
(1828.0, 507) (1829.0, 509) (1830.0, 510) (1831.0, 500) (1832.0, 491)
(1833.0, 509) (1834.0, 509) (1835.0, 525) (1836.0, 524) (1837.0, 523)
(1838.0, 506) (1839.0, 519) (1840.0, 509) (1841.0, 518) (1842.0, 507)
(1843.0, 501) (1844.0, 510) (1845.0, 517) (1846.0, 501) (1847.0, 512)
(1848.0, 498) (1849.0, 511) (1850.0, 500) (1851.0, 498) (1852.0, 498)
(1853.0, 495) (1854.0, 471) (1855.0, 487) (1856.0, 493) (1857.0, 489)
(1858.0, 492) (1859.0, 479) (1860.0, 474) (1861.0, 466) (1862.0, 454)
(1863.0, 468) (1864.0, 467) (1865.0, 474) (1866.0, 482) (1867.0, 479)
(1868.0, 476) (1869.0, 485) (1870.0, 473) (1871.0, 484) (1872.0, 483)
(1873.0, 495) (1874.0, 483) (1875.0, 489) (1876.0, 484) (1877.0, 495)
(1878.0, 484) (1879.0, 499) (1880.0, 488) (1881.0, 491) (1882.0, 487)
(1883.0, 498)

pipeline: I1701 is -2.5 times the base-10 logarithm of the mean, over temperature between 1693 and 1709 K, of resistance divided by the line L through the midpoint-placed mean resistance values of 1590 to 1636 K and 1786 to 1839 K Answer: 0.30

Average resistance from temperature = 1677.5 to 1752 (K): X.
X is 400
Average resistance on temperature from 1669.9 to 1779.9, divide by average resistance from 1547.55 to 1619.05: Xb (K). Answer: 1.2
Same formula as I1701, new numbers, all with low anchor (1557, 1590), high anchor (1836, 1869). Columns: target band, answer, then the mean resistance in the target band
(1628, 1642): -0.16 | 428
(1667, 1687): 0.08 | 363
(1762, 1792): -0.02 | 458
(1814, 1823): -0.05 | 498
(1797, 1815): -0.06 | 491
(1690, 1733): 0.06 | 390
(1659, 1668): 0.01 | 380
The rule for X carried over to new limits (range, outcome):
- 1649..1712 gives 359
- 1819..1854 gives 509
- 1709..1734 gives 434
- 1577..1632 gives 398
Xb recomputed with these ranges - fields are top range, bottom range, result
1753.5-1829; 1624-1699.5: 1.25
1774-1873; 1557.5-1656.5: 1.28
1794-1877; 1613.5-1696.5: 1.27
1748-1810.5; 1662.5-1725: 1.26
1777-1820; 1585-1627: 1.19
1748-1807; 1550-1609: 1.34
